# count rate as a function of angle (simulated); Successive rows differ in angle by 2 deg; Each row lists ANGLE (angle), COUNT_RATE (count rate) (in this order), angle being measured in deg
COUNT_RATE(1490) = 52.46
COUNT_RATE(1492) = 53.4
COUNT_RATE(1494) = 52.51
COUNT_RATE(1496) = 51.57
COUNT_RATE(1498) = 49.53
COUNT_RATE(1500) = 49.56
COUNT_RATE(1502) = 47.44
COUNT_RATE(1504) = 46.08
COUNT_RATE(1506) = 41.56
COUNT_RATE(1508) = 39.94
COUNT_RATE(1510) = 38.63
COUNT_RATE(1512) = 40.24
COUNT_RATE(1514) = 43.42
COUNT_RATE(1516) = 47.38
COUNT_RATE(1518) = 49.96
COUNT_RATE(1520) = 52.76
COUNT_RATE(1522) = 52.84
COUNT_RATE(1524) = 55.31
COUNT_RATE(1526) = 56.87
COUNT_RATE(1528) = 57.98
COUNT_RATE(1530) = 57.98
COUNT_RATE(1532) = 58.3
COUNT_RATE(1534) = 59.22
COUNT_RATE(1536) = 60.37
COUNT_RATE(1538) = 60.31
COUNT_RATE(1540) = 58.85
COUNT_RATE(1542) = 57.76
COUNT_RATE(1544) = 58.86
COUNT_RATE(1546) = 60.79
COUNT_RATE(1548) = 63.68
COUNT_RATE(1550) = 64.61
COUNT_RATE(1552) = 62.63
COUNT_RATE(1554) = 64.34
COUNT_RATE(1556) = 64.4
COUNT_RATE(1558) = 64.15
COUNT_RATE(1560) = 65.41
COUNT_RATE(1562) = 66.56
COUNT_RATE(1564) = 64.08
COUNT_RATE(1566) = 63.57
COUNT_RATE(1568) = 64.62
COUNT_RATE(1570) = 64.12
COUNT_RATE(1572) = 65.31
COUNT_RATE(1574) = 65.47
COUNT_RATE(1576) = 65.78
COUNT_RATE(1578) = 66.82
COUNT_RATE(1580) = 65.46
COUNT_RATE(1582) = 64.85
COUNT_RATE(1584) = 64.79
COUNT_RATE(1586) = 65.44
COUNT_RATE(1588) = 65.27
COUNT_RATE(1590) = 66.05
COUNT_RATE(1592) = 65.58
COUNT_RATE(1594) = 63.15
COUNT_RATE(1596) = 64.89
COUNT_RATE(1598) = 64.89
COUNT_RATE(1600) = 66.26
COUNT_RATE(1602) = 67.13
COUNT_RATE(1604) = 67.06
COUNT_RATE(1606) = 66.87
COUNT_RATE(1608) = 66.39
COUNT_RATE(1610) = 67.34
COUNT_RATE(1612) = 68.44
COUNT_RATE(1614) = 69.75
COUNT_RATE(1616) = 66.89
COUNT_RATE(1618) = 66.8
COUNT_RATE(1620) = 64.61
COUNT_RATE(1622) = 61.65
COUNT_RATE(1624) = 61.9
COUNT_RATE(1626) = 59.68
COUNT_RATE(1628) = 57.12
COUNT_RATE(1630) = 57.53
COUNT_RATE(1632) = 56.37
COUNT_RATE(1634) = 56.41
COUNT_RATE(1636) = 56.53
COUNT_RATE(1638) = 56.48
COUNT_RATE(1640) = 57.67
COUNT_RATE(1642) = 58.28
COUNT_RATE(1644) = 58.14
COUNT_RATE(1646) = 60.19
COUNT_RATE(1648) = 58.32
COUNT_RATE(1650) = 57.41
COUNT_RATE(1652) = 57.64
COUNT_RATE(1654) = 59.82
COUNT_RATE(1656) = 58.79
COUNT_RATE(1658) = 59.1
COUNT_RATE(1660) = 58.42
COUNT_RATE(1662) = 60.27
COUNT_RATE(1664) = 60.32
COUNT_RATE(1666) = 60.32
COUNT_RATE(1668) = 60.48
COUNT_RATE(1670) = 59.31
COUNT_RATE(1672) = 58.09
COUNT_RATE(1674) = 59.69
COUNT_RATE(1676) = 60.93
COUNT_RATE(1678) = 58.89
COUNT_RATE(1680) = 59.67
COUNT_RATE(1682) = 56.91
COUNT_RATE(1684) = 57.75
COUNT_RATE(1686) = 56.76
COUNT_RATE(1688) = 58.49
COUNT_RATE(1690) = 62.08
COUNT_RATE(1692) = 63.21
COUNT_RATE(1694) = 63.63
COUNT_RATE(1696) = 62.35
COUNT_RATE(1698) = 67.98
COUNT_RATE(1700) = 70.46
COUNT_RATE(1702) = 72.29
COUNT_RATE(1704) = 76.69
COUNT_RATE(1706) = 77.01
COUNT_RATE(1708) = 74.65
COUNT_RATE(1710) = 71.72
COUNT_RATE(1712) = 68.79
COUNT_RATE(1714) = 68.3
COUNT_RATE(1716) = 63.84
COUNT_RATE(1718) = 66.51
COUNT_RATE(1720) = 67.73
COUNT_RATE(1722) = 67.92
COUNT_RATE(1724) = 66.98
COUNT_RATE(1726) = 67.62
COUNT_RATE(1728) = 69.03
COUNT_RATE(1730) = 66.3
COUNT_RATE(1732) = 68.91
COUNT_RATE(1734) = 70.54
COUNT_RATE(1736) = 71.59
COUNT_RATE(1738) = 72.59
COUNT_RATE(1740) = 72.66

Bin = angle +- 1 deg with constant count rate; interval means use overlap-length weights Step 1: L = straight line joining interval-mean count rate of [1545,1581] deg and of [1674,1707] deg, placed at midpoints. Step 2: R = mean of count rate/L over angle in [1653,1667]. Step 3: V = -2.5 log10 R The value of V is 0.08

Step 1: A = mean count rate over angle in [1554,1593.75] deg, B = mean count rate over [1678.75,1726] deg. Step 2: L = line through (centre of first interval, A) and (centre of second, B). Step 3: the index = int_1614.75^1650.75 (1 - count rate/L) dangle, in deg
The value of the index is 3.3 deg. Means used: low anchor 65.1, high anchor 66.2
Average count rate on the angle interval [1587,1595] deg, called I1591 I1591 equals 65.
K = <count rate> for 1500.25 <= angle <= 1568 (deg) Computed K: 56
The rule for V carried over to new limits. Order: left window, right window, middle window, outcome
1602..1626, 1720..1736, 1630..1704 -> 0.12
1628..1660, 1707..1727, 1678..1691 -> 0.09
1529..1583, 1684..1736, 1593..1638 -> 0.02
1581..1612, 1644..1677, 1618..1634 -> 0.05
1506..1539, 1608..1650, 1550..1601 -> -0.16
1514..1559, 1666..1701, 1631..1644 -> 0.06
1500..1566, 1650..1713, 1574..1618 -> -0.13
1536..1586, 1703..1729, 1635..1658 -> 0.15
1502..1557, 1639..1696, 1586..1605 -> -0.16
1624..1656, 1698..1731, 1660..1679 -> 0.05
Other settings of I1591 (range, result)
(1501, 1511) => 42.7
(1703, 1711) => 75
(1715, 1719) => 65.2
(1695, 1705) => 70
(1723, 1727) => 67.3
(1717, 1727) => 67.4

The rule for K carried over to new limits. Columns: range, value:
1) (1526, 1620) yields 64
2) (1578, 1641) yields 63.6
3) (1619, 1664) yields 58.8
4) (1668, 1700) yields 60.7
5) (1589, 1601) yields 65.1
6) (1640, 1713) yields 62.3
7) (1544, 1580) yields 64.4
